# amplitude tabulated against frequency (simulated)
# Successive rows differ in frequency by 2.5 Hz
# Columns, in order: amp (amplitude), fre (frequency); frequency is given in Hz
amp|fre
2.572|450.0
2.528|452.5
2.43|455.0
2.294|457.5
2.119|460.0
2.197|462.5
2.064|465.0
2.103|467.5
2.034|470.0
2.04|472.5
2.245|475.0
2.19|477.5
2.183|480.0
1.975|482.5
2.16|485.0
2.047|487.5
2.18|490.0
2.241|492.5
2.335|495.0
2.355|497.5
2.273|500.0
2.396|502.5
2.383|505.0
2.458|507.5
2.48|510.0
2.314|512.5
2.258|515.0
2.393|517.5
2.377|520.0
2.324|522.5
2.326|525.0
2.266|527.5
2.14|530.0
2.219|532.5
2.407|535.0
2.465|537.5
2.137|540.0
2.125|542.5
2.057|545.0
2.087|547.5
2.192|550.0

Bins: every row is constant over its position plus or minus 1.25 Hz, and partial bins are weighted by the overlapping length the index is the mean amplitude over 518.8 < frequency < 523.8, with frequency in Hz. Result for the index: 2.35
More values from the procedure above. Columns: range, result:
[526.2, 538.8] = 2.3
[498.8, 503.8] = 2.34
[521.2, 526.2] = 2.33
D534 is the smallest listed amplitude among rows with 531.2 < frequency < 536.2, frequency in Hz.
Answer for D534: 2.219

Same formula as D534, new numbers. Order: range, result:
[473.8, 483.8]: 1.975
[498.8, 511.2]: 2.273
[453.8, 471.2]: 2.034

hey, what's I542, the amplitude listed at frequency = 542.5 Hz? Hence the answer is 2.125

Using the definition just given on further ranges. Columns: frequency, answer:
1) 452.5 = 2.528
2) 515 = 2.258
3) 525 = 2.326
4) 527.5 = 2.266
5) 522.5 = 2.324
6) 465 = 2.064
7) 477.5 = 2.19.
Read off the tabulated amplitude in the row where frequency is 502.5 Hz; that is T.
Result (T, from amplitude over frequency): 2.396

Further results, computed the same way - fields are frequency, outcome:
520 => 2.377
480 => 2.183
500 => 2.273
